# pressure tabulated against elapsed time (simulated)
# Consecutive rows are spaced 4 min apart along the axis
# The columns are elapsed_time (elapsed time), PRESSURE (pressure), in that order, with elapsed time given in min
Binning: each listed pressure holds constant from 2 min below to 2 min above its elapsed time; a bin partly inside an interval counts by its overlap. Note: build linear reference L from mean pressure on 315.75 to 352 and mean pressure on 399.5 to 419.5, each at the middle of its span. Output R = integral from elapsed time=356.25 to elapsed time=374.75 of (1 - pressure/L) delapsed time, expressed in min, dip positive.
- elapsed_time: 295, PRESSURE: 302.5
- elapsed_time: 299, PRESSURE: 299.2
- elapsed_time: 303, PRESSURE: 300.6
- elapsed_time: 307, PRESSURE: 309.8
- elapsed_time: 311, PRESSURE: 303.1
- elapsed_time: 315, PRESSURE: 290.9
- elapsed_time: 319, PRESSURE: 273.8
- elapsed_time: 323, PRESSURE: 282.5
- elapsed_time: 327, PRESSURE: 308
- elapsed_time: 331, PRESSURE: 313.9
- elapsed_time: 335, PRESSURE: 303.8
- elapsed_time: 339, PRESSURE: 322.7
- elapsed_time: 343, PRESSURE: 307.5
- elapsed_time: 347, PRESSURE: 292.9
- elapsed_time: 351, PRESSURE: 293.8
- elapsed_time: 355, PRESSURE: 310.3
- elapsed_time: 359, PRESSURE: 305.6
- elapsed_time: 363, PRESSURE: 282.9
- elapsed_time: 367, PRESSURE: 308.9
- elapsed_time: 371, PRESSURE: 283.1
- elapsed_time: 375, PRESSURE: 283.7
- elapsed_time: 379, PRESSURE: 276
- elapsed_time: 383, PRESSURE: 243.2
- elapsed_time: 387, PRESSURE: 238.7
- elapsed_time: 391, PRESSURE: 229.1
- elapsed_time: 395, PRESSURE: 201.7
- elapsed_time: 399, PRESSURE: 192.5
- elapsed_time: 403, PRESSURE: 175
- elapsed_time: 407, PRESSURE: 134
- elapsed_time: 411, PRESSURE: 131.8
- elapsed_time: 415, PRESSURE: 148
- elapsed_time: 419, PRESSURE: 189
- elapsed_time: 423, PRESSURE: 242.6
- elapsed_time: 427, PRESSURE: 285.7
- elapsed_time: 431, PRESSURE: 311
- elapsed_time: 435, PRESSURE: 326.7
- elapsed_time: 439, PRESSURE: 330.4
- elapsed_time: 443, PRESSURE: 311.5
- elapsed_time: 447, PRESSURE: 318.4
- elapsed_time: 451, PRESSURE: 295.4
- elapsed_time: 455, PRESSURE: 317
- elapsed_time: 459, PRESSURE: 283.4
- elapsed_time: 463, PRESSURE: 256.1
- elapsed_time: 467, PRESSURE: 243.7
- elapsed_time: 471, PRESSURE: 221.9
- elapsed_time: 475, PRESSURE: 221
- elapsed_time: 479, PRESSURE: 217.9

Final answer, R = -4.29 min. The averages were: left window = 300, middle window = 295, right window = 156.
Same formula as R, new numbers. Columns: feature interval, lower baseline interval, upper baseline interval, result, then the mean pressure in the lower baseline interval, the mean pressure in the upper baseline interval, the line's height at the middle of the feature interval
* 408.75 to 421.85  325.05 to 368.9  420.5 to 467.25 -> 5.98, 305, 294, 297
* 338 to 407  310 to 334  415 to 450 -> 6.34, 295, 282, 289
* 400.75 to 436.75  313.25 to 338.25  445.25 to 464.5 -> 9.78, 297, 295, 295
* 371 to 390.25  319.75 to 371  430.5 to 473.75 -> 2.39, 301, 290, 298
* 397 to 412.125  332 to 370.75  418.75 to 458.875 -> 7.04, 303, 297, 299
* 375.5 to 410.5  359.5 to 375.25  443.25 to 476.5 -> 9.27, 292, 273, 286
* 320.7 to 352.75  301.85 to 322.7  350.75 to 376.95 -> -0.87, 294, 296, 295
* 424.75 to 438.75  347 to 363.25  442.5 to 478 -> -1.55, 299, 271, 279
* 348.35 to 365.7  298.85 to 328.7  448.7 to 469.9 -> -0.49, 296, 277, 290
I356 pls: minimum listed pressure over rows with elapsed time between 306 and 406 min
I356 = 175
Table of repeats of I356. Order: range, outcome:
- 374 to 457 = 131.8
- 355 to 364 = 282.9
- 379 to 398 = 201.7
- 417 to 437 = 189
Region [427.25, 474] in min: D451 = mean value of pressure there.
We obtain 291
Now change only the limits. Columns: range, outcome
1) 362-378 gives 289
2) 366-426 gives 218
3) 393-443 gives 226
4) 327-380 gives 300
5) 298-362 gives 301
